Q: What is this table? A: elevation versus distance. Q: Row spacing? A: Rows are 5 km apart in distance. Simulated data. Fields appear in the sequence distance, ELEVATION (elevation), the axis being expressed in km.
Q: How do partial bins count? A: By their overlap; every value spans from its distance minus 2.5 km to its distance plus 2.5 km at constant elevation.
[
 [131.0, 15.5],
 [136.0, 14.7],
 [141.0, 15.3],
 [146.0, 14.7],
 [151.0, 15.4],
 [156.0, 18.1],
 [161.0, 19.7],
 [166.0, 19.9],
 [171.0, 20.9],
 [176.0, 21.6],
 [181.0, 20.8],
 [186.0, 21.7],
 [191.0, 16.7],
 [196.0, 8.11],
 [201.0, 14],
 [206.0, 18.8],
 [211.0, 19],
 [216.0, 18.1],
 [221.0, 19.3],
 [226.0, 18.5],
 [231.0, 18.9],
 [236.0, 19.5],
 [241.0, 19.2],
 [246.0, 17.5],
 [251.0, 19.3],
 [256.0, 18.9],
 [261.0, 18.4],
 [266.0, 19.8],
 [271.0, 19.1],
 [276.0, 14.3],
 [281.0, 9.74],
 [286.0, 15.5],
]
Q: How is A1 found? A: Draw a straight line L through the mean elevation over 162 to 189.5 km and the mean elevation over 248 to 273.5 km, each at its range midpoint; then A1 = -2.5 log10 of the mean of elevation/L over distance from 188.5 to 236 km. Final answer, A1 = 0.178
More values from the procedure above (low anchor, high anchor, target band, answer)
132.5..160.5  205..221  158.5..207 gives -0.05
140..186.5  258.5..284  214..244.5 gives -0.10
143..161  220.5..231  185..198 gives 0.18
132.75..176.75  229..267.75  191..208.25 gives 0.29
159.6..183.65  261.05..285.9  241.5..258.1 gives -0.10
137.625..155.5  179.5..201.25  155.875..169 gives -0.23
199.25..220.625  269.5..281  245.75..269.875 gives -0.20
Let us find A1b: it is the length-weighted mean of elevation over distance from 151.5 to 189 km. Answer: 20.1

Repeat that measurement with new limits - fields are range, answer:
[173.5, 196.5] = 18.6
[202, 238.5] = 18.7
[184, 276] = 17.9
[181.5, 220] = 17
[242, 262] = 18.6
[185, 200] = 14.7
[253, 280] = 17.7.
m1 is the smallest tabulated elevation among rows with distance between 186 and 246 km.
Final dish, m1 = 8.11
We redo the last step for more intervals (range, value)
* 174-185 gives 20.8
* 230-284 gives 9.74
